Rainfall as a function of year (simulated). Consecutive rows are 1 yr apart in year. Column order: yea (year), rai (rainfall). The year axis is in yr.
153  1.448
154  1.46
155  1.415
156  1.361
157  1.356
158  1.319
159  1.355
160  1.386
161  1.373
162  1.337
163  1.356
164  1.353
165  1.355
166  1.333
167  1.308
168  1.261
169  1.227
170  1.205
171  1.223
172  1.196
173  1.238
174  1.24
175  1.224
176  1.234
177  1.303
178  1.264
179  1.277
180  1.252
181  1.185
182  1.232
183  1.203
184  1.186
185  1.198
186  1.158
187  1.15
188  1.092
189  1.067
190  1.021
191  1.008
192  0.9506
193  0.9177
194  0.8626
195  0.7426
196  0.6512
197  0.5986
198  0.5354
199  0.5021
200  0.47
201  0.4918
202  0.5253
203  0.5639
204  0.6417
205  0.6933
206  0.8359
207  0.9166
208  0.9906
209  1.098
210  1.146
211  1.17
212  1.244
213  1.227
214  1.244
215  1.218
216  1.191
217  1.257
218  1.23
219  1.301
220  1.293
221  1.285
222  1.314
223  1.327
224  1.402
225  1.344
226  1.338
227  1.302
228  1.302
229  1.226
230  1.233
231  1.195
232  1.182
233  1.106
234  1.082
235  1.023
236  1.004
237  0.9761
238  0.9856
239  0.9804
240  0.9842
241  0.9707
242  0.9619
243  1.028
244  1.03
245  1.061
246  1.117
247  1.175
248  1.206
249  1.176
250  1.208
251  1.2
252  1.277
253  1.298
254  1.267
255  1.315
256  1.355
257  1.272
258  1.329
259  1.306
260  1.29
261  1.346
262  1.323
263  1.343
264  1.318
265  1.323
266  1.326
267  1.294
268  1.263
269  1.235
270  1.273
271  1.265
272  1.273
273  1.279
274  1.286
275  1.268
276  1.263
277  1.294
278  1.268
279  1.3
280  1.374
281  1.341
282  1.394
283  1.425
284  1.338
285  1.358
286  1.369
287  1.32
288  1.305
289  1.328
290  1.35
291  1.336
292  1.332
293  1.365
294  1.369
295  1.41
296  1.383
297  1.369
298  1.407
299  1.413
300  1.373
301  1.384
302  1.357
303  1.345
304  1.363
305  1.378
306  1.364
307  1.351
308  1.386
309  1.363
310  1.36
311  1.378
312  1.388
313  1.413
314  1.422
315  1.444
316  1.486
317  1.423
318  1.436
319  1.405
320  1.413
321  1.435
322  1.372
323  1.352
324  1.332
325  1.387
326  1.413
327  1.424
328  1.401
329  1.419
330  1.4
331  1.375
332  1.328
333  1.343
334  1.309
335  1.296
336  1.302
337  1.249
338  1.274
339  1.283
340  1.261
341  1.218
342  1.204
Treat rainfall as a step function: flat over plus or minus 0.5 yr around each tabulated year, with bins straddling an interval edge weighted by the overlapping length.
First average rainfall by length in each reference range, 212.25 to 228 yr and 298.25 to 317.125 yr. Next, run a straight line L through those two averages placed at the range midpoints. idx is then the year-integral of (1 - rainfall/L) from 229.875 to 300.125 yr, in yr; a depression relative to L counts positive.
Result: 4.7 yr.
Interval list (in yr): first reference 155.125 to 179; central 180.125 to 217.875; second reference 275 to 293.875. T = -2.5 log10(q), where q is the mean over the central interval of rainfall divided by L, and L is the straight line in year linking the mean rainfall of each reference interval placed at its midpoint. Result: 0.34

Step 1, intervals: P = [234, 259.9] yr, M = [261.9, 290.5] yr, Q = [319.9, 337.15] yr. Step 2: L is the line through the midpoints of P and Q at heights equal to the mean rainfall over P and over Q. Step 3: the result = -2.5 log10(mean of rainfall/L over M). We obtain -0.08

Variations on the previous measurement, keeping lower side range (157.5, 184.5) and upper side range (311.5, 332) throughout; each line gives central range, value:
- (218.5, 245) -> 0.147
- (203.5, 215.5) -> 0.254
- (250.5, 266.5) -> 0.037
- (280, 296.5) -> 0.014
